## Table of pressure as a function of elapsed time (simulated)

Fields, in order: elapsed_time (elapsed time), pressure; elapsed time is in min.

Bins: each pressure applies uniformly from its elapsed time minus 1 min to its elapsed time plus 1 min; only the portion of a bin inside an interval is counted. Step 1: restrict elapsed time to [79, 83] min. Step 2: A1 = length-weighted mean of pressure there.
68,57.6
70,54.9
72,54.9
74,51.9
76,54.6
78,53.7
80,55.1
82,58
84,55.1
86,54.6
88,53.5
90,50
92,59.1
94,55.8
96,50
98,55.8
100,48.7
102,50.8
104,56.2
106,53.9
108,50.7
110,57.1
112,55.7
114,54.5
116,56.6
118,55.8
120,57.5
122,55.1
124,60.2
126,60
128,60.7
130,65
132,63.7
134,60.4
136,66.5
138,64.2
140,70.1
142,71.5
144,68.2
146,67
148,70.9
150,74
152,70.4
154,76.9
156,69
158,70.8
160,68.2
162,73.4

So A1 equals 56.5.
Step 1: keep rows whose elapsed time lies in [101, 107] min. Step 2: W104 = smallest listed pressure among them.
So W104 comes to 50.8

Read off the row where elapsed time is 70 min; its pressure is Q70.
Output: 54.9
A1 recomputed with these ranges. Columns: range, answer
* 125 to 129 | 60.4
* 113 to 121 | 56.1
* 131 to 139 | 63.7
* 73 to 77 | 53.2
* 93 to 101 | 52.6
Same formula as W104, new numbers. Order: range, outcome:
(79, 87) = 54.6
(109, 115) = 54.5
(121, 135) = 55.1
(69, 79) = 51.9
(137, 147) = 64.2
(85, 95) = 50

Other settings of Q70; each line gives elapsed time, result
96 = 50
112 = 55.7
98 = 55.8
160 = 68.2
